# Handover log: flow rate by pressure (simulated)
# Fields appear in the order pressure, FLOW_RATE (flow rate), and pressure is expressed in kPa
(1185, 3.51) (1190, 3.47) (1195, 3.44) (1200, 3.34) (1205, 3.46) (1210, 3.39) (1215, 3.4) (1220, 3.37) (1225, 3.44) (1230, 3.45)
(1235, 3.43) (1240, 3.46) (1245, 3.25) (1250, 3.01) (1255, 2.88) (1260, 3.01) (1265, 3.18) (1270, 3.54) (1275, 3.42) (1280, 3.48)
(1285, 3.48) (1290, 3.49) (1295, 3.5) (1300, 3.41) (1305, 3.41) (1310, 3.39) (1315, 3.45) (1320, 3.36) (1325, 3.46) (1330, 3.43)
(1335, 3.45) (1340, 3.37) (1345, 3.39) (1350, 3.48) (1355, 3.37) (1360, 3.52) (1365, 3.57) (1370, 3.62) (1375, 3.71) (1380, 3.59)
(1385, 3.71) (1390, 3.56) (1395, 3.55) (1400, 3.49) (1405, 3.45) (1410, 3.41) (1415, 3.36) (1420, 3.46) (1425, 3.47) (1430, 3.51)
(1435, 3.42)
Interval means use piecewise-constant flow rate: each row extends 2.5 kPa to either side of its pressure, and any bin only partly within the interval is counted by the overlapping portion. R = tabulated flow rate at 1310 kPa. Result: 3.39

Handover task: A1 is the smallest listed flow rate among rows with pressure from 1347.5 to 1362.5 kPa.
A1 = 3.37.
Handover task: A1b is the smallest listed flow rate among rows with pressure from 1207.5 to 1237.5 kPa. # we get 3.37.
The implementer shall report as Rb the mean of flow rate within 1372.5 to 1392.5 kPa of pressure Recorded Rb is 3.64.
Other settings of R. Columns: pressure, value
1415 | 3.36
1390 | 3.56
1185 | 3.51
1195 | 3.44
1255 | 2.88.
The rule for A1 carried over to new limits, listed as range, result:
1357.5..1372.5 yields 3.52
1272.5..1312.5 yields 3.39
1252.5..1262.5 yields 2.88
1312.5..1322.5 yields 3.36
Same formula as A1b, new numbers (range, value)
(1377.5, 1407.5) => 3.45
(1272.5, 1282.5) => 3.42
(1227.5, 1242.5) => 3.43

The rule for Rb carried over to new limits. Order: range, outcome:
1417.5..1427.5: 3.47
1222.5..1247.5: 3.41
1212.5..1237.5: 3.42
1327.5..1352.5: 3.42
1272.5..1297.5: 3.47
